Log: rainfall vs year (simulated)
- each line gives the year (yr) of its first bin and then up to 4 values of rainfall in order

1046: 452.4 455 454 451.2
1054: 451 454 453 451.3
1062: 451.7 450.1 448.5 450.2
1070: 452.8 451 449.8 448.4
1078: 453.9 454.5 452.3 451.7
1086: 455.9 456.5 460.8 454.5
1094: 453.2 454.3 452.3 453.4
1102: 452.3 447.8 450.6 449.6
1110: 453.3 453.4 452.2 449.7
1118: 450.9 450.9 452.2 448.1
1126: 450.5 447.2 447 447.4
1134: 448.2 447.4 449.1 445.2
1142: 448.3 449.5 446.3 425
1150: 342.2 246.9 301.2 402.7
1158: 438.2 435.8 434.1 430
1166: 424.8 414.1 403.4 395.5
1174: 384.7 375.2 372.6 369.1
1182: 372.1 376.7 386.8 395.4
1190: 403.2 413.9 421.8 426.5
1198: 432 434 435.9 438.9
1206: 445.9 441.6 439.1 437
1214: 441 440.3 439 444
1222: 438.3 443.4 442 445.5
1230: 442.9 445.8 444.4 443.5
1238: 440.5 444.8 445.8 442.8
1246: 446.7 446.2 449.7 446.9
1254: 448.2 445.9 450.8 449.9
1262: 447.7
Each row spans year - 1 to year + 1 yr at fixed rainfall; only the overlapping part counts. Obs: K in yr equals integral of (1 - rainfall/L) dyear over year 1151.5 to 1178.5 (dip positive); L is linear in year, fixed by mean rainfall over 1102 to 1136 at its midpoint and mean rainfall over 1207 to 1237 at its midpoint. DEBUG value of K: 3.2 yr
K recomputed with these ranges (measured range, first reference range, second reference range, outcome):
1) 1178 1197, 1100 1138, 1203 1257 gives 2.17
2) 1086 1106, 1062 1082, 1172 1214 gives -0.49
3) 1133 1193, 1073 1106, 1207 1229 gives 5.87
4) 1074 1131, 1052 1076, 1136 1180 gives -2.72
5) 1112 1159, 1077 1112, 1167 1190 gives -0.53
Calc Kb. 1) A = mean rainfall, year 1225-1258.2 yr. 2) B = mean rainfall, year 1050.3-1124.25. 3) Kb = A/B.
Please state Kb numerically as 0.98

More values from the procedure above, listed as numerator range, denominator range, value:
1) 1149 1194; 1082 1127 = 0.86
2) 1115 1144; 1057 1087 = 0.99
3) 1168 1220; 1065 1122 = 0.91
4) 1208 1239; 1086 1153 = 1.00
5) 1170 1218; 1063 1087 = 0.91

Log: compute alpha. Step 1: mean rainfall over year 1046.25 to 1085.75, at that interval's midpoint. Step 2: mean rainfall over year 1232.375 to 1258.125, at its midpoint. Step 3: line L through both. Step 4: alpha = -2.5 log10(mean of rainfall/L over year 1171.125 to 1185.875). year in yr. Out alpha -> 0.183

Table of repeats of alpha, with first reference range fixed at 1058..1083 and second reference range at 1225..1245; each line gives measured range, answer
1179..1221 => 0.062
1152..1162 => 0.167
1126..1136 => 0.002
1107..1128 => -0.004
